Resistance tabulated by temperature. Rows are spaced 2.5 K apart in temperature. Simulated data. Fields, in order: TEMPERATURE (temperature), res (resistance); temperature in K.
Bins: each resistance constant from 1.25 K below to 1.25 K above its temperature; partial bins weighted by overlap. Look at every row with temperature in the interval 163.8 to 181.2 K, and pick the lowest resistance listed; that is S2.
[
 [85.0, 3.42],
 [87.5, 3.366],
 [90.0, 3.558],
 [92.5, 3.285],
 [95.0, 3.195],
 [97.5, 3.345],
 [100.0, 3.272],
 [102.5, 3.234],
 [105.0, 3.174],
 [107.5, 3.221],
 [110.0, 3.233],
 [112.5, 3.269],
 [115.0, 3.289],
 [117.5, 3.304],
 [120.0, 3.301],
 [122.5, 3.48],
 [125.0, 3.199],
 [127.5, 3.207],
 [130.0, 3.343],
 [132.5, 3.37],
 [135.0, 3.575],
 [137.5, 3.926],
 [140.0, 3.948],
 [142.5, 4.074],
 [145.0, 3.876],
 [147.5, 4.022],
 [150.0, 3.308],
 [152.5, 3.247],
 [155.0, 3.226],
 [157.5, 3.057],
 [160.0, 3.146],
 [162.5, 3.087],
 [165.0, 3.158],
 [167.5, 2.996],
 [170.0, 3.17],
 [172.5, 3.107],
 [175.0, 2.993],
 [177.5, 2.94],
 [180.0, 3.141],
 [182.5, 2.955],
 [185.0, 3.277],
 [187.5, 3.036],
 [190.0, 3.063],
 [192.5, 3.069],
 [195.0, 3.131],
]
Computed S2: 2.94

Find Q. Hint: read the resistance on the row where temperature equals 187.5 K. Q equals 3.036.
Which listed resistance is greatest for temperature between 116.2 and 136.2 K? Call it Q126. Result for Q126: 3.575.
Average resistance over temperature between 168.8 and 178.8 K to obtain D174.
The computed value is 3.05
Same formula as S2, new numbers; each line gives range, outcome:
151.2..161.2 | 3.057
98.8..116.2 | 3.174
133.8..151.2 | 3.308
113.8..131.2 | 3.199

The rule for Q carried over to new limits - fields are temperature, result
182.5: 2.955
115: 3.289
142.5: 4.074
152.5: 3.247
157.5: 3.057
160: 3.146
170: 3.17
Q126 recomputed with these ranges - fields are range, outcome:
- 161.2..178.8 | 3.17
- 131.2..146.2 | 4.074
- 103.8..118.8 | 3.304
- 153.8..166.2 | 3.226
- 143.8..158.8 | 4.022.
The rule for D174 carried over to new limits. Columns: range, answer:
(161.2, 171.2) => 3.1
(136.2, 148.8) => 3.97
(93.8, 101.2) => 3.27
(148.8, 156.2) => 3.26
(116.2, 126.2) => 3.32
